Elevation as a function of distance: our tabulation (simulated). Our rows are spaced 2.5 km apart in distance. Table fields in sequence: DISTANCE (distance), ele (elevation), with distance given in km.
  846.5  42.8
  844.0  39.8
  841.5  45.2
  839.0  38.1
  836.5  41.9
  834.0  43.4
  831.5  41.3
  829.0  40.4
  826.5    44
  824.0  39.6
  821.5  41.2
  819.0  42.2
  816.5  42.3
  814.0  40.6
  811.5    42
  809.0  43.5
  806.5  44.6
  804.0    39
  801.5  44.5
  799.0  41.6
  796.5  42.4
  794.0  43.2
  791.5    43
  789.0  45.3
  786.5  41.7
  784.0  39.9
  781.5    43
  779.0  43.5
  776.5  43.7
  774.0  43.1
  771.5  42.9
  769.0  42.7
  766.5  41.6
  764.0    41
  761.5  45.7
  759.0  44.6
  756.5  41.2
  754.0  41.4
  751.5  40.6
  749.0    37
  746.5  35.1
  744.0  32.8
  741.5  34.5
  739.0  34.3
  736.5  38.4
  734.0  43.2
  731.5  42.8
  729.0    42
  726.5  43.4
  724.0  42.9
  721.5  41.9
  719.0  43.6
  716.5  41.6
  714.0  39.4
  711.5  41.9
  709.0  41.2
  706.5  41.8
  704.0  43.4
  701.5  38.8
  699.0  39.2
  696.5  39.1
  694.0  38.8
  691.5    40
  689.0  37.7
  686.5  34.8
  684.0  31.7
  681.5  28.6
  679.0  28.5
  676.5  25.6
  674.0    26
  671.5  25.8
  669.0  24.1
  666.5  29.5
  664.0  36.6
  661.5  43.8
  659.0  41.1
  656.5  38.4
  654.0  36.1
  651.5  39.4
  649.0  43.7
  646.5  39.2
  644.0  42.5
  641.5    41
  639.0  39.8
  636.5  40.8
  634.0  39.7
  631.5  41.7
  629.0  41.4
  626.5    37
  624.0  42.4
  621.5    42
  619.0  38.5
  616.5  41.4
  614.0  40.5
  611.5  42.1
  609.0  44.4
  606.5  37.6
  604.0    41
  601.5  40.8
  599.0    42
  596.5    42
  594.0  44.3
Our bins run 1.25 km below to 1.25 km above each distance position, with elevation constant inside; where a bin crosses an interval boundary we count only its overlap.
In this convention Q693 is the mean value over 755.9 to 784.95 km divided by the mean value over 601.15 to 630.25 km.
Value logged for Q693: 1.05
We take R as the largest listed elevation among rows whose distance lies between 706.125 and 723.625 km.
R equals 43.6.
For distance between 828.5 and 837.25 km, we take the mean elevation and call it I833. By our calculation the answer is 41.9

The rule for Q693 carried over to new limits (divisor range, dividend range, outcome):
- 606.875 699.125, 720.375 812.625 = 1.11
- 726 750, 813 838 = 1.09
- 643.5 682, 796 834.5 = 1.23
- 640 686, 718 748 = 1.14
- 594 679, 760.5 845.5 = 1.10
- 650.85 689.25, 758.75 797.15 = 1.31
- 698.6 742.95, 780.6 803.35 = 1.05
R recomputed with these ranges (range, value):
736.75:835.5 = 45.7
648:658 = 43.7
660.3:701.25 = 43.8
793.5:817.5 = 44.6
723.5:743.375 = 43.4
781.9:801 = 45.3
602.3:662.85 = 44.4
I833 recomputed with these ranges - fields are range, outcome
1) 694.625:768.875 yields 40.5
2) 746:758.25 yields 39.5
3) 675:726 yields 38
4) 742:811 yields 41.7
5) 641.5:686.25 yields 34.4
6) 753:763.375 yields 43.1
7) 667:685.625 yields 27.4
